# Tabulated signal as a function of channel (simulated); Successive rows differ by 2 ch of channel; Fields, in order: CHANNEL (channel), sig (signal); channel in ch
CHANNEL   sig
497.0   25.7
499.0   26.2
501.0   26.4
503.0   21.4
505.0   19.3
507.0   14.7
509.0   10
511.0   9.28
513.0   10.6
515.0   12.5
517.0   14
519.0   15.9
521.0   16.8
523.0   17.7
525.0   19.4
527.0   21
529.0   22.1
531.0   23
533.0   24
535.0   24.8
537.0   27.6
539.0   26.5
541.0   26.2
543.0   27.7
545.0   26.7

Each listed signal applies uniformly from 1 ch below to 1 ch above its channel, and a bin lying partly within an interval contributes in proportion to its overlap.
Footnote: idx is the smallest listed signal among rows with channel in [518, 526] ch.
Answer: 15.9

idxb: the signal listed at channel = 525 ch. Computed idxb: 19.4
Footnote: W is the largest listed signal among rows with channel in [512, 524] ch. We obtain 17.7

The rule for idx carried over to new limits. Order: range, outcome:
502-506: 19.3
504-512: 9.28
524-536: 19.4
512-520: 10.6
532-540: 24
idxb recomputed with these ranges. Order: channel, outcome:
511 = 9.28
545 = 26.7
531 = 23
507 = 14.7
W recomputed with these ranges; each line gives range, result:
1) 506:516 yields 14.7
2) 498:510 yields 26.4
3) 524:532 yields 23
